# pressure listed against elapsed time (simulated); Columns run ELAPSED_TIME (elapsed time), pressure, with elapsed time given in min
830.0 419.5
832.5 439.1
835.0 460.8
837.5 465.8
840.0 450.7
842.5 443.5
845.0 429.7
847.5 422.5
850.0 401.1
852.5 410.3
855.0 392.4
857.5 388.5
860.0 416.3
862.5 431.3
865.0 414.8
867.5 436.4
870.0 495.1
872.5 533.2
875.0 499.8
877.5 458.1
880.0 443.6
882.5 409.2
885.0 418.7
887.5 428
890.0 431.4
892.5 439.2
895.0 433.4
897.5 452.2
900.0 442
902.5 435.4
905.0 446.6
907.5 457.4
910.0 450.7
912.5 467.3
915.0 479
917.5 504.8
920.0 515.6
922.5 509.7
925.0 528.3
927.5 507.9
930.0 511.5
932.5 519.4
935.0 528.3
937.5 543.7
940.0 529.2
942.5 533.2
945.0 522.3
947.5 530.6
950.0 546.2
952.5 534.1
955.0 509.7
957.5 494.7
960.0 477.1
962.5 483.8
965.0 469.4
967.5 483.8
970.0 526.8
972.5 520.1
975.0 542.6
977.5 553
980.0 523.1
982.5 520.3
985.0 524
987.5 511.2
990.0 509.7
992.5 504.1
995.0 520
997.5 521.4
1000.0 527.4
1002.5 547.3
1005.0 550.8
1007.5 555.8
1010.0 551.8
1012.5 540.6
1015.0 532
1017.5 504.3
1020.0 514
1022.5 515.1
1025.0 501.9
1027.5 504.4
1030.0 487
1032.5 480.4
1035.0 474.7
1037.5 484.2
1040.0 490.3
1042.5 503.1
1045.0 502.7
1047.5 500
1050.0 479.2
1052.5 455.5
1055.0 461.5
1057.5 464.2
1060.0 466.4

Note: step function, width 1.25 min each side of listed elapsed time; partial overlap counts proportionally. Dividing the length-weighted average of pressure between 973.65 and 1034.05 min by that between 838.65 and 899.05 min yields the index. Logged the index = 1.2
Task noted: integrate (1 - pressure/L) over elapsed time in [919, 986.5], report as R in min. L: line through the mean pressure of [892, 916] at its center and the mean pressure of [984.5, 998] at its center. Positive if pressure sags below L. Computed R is -4.51 min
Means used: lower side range 450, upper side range 514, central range 518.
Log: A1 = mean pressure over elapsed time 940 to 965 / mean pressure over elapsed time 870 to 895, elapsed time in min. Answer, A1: 1.1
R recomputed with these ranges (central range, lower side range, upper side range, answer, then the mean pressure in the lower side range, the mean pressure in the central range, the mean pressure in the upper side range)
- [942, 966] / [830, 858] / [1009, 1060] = -2.2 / 428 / 510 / 496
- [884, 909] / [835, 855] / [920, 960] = 2.2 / 431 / 439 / 522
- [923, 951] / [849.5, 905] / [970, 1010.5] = -2.3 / 438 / 527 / 530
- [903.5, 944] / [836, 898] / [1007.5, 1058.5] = -3.8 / 438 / 502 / 499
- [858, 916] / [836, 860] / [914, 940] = 2.5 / 423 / 448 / 516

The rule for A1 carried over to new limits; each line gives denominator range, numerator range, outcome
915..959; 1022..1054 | 0.94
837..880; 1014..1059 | 1.12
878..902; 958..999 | 1.18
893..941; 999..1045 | 1.06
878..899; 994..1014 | 1.25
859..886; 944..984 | 1.14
